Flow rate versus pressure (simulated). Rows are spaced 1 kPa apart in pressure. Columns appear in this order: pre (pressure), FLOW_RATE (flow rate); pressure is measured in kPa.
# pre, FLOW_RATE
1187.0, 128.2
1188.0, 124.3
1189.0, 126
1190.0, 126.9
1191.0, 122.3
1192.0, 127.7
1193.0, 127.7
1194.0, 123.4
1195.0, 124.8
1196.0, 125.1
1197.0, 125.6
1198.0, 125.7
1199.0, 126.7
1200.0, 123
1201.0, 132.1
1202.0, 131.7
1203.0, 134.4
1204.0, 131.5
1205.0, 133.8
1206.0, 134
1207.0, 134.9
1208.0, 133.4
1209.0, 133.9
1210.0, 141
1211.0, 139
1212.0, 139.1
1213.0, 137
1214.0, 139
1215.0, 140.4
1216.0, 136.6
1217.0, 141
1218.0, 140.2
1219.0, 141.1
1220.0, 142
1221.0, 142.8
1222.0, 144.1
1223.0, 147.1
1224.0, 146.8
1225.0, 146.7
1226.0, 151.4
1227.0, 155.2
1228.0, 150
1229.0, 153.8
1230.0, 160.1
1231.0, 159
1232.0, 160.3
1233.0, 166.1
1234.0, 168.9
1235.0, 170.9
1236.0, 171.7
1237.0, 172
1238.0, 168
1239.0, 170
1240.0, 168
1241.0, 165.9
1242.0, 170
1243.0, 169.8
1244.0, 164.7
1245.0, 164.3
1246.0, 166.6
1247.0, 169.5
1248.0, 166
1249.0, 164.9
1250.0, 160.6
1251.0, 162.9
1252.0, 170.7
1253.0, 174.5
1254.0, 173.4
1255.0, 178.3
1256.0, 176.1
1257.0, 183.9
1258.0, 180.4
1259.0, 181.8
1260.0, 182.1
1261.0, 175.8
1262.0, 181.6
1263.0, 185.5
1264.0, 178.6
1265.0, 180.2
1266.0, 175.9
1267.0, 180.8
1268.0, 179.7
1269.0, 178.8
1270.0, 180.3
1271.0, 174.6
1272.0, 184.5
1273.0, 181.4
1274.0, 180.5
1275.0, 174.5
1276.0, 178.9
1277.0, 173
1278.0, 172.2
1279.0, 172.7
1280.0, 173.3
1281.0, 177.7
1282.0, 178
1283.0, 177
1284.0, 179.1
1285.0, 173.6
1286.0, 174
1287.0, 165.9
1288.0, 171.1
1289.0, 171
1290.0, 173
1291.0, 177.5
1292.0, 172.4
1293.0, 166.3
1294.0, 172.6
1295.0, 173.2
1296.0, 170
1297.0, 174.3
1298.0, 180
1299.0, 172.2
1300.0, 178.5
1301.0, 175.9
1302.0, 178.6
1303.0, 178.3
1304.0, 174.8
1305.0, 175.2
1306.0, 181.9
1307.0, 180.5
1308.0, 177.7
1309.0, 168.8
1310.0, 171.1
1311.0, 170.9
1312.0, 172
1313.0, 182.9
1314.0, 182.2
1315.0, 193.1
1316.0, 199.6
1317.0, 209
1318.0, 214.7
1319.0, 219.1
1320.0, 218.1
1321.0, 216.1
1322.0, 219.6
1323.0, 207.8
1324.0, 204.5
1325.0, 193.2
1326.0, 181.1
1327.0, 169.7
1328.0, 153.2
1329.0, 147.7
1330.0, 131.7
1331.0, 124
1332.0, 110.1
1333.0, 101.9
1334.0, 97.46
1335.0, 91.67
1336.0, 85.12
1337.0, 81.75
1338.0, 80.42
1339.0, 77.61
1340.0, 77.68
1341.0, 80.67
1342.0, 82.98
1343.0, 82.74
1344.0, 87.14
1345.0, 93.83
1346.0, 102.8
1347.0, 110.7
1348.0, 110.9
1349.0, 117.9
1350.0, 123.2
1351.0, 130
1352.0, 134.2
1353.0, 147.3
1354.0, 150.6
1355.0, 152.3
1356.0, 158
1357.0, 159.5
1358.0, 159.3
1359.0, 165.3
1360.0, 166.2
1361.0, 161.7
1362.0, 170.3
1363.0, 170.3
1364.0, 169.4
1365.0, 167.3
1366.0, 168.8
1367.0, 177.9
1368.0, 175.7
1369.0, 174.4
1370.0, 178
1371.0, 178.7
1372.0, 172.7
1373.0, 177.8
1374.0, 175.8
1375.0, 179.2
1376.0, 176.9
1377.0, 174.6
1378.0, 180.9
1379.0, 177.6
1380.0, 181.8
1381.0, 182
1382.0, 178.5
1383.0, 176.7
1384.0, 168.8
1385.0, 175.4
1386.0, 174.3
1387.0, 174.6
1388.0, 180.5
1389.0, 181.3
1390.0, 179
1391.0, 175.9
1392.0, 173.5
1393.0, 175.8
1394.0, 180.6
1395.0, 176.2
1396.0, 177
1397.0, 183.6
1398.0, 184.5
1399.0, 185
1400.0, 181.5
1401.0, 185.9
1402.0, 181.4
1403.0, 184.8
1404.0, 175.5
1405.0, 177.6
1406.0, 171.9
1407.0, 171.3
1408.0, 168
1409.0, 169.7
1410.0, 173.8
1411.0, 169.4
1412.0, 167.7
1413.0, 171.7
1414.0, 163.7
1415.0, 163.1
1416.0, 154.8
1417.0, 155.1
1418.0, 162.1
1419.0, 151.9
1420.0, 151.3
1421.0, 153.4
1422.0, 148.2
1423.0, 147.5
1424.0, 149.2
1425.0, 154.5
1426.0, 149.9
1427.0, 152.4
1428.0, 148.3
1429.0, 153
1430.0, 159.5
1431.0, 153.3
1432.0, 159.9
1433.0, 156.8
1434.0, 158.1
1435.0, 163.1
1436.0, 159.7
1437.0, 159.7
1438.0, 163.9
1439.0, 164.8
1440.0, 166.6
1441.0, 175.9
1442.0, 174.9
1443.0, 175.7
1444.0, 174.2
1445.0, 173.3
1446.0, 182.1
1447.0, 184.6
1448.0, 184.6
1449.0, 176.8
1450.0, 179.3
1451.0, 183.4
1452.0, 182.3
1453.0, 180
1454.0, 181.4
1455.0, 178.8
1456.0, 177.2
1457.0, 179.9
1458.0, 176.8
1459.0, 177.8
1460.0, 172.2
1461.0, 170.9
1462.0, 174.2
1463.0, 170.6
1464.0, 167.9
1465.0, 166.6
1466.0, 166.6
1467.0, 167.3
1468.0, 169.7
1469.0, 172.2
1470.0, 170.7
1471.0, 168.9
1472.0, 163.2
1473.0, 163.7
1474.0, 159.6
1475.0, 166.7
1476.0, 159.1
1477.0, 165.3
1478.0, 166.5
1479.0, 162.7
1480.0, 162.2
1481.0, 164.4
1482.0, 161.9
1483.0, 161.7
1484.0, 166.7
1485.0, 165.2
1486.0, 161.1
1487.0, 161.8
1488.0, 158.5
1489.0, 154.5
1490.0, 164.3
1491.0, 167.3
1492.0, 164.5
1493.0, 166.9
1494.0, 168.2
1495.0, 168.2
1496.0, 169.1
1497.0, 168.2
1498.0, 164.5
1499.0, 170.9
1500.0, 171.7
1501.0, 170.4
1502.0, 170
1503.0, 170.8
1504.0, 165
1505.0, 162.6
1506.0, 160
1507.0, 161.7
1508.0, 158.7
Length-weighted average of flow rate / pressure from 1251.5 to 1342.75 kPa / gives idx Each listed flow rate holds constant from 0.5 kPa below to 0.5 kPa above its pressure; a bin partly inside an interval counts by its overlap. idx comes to 168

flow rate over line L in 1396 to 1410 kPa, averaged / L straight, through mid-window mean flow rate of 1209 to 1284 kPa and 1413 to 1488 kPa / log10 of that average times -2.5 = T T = -0.080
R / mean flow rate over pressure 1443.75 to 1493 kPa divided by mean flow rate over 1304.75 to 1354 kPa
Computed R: 1.16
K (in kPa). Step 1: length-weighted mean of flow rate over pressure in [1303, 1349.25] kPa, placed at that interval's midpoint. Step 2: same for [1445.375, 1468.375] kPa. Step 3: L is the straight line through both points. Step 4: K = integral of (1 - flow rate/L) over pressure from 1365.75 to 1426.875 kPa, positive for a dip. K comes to -3.3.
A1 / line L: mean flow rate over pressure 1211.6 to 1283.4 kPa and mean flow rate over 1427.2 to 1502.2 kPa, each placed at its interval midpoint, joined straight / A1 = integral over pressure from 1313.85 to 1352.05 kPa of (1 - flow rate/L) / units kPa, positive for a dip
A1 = 6.3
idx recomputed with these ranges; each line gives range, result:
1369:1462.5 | 171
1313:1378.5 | 152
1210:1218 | 139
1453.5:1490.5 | 168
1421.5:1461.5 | 168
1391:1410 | 178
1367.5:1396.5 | 177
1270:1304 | 175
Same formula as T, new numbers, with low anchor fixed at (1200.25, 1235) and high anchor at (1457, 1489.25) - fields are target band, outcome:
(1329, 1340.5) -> 0.486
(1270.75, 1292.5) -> -0.172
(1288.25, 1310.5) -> -0.157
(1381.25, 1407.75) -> -0.119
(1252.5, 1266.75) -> -0.210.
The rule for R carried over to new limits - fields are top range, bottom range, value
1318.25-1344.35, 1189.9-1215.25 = 1.04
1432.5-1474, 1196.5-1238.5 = 1.19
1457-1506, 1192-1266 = 1.08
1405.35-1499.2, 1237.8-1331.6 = 0.94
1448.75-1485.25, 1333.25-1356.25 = 1.60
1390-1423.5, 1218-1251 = 1.07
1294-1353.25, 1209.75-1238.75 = 1.00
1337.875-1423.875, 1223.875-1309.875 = 0.92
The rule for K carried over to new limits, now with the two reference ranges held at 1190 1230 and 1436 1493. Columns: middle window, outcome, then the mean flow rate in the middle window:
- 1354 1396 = -3.9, 173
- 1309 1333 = -4.6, 180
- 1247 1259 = -2.5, 172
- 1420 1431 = 0.9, 152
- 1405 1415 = -0.4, 170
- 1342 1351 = 2.9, 104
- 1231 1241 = -2.0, 168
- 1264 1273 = -2.2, 179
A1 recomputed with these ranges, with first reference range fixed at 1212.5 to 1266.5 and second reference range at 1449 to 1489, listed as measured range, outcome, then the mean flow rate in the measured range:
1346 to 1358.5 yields 2.2 kPa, 136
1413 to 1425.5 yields 0.9 kPa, 155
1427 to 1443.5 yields 0.6 kPa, 162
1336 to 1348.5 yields 5.8 kPa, 88.9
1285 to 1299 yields -0.7 kPa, 172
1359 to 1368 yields -0.2 kPa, 169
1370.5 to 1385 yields -0.9 kPa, 177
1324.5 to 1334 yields 1.3 kPa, 143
